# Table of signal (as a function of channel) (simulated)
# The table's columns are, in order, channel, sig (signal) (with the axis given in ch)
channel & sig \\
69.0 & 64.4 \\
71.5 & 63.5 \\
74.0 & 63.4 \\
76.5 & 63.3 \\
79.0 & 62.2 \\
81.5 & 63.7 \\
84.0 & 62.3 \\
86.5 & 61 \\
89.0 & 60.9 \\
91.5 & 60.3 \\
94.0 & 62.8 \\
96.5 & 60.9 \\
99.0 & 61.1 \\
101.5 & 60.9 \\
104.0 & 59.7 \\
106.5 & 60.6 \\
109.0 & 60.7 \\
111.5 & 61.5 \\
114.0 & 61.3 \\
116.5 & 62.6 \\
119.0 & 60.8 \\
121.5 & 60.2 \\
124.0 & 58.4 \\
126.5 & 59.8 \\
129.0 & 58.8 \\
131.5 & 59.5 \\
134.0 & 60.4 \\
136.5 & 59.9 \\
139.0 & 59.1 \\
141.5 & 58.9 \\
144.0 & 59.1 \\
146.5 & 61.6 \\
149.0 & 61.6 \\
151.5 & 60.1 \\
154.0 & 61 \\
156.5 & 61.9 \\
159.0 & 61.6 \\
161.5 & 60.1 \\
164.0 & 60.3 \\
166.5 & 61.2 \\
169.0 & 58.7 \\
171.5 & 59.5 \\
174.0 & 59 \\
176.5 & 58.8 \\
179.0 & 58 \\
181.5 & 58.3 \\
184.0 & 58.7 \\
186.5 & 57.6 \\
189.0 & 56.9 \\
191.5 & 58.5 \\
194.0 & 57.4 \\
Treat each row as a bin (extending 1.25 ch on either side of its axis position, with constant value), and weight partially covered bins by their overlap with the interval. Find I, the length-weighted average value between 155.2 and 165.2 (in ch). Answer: 61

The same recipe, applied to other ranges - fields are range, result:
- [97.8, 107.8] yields 60.6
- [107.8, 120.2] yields 61.4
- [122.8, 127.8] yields 59.1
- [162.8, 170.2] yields 60.1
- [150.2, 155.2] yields 60.6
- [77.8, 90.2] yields 62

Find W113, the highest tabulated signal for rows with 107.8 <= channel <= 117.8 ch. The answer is 62.6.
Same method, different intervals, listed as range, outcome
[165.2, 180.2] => 61.2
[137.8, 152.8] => 61.6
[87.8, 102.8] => 62.8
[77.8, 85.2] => 63.7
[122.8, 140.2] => 60.4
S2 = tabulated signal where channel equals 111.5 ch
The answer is 61.5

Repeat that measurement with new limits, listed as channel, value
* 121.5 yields 60.2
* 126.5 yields 59.8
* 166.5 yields 61.2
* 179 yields 58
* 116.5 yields 62.6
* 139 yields 59.1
